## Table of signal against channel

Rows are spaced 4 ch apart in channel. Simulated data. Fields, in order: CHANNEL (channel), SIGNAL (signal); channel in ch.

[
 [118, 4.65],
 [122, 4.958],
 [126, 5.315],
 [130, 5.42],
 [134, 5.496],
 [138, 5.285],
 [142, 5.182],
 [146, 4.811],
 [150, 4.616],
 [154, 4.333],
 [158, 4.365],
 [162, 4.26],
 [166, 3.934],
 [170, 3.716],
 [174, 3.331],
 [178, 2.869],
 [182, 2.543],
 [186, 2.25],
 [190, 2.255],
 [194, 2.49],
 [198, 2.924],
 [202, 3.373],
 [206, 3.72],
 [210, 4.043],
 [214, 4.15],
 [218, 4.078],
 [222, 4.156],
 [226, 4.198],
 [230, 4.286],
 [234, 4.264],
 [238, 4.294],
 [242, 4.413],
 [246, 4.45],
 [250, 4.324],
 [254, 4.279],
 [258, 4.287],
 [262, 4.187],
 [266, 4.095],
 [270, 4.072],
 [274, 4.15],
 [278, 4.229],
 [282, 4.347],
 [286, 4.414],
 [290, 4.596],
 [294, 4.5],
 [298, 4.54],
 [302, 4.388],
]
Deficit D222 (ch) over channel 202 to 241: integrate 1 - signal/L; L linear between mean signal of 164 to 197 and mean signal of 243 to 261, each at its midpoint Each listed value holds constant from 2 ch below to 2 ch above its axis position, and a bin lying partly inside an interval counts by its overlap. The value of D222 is -3.9 ch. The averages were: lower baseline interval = 2.92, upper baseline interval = 4.33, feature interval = 4.1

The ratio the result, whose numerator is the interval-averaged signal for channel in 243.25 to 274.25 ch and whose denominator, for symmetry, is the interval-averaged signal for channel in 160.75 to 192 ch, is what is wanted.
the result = 1.4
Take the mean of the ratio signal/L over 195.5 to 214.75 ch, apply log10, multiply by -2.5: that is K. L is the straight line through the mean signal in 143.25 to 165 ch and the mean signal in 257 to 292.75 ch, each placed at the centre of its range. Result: 0.221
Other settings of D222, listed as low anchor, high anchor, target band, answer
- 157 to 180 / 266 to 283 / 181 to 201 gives 6.7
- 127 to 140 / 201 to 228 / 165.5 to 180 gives 4.0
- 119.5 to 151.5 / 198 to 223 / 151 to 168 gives 1.7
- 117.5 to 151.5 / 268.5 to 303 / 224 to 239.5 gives 1.2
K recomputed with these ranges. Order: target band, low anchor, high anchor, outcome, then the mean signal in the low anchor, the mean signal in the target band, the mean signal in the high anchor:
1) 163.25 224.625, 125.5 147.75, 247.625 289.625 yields 0.39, 5.25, 3.34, 4.25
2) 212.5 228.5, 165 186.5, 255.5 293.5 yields -0.14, 3.13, 4.15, 4.27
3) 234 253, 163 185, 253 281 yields -0.10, 3.28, 4.35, 4.19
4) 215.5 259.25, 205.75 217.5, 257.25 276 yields -0.05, 4.02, 4.27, 4.15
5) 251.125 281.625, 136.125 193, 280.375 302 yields 0.04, 3.81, 4.2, 4.47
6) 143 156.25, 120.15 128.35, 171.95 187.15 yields -0.14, 5.15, 4.63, 2.78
